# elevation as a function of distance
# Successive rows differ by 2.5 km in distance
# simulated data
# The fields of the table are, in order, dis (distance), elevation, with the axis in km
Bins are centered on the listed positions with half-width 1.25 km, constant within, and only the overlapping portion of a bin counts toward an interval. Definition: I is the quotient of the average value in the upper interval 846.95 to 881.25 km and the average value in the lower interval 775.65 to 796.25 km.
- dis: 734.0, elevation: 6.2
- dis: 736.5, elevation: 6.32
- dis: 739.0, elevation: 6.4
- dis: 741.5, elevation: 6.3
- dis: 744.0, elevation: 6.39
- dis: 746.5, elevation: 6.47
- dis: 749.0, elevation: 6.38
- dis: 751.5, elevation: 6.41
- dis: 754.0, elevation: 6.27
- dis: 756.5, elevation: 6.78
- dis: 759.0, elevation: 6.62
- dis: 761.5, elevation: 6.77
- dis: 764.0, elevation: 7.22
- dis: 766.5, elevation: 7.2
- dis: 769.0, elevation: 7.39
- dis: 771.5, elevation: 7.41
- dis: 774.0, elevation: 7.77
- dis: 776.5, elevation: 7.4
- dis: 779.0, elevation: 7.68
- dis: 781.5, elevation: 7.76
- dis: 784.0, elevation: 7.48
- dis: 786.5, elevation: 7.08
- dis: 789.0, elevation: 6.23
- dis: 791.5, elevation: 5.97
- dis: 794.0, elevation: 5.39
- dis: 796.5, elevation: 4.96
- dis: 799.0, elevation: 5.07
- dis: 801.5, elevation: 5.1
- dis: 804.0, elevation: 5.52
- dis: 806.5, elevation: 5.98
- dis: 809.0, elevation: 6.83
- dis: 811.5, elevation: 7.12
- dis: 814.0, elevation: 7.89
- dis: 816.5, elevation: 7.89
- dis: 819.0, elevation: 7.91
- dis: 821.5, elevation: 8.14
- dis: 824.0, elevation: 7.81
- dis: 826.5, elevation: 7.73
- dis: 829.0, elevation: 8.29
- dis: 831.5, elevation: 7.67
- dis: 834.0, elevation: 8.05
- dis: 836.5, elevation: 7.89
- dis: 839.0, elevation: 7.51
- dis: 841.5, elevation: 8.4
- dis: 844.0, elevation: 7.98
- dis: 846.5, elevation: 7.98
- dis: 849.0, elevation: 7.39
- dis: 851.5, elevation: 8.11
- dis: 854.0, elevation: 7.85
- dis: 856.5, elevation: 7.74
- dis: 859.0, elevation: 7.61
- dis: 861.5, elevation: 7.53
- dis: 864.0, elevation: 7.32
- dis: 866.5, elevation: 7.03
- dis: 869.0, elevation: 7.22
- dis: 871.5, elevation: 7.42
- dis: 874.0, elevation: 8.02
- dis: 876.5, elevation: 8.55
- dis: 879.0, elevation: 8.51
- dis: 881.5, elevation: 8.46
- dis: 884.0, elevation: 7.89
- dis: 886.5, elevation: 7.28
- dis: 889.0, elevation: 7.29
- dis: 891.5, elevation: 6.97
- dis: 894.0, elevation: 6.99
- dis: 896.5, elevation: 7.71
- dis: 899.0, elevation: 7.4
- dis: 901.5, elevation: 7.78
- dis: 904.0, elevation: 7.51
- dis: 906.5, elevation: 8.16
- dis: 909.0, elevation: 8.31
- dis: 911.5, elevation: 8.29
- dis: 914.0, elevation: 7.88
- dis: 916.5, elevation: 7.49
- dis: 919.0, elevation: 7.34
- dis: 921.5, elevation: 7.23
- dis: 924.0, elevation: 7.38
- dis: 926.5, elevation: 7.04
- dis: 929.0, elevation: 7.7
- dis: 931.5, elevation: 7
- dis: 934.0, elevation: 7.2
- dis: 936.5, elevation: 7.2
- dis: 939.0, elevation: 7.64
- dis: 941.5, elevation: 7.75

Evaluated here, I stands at 1.1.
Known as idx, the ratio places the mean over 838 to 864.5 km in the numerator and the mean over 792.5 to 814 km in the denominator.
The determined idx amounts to 1.3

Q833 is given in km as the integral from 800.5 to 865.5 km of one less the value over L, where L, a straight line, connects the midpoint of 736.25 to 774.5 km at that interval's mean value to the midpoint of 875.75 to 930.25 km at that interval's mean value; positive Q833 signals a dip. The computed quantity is -2.5 km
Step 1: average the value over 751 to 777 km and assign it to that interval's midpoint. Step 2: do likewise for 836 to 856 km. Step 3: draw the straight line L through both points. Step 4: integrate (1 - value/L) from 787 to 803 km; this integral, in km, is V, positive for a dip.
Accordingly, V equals 3.95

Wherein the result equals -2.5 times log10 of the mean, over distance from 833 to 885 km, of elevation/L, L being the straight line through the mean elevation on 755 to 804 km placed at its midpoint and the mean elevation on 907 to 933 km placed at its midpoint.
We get -0.094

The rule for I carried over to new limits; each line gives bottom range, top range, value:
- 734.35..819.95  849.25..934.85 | 1.14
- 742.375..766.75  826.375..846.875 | 1.20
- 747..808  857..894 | 1.16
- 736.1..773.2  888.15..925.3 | 1.13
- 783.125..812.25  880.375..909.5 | 1.27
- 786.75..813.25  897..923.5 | 1.31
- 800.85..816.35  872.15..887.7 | 1.23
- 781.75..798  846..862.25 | 1.24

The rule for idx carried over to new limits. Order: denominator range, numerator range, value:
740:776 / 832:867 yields 1.14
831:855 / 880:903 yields 0.96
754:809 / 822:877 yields 1.18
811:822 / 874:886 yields 1.06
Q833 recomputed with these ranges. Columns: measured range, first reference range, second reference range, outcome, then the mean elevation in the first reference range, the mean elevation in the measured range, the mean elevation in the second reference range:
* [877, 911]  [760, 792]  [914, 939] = -2.04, 7.21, 7.74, 7.33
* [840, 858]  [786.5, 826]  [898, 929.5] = -2.36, 6.56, 7.91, 7.66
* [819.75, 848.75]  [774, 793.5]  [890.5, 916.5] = -2.37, 7.06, 7.93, 7.7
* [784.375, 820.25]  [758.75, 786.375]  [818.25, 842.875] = 6.00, 7.35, 6.38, 7.94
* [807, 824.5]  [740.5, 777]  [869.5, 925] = -0.90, 6.84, 7.58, 7.72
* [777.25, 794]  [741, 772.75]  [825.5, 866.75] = 0.37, 6.75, 6.92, 7.79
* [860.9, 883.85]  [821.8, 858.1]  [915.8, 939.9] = -0.37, 7.89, 7.8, 7.31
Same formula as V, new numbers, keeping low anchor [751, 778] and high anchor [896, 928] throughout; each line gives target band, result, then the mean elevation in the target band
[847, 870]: -0.4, 7.55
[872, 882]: -1.1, 8.31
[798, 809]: 2.5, 5.59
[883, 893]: 0.3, 7.34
